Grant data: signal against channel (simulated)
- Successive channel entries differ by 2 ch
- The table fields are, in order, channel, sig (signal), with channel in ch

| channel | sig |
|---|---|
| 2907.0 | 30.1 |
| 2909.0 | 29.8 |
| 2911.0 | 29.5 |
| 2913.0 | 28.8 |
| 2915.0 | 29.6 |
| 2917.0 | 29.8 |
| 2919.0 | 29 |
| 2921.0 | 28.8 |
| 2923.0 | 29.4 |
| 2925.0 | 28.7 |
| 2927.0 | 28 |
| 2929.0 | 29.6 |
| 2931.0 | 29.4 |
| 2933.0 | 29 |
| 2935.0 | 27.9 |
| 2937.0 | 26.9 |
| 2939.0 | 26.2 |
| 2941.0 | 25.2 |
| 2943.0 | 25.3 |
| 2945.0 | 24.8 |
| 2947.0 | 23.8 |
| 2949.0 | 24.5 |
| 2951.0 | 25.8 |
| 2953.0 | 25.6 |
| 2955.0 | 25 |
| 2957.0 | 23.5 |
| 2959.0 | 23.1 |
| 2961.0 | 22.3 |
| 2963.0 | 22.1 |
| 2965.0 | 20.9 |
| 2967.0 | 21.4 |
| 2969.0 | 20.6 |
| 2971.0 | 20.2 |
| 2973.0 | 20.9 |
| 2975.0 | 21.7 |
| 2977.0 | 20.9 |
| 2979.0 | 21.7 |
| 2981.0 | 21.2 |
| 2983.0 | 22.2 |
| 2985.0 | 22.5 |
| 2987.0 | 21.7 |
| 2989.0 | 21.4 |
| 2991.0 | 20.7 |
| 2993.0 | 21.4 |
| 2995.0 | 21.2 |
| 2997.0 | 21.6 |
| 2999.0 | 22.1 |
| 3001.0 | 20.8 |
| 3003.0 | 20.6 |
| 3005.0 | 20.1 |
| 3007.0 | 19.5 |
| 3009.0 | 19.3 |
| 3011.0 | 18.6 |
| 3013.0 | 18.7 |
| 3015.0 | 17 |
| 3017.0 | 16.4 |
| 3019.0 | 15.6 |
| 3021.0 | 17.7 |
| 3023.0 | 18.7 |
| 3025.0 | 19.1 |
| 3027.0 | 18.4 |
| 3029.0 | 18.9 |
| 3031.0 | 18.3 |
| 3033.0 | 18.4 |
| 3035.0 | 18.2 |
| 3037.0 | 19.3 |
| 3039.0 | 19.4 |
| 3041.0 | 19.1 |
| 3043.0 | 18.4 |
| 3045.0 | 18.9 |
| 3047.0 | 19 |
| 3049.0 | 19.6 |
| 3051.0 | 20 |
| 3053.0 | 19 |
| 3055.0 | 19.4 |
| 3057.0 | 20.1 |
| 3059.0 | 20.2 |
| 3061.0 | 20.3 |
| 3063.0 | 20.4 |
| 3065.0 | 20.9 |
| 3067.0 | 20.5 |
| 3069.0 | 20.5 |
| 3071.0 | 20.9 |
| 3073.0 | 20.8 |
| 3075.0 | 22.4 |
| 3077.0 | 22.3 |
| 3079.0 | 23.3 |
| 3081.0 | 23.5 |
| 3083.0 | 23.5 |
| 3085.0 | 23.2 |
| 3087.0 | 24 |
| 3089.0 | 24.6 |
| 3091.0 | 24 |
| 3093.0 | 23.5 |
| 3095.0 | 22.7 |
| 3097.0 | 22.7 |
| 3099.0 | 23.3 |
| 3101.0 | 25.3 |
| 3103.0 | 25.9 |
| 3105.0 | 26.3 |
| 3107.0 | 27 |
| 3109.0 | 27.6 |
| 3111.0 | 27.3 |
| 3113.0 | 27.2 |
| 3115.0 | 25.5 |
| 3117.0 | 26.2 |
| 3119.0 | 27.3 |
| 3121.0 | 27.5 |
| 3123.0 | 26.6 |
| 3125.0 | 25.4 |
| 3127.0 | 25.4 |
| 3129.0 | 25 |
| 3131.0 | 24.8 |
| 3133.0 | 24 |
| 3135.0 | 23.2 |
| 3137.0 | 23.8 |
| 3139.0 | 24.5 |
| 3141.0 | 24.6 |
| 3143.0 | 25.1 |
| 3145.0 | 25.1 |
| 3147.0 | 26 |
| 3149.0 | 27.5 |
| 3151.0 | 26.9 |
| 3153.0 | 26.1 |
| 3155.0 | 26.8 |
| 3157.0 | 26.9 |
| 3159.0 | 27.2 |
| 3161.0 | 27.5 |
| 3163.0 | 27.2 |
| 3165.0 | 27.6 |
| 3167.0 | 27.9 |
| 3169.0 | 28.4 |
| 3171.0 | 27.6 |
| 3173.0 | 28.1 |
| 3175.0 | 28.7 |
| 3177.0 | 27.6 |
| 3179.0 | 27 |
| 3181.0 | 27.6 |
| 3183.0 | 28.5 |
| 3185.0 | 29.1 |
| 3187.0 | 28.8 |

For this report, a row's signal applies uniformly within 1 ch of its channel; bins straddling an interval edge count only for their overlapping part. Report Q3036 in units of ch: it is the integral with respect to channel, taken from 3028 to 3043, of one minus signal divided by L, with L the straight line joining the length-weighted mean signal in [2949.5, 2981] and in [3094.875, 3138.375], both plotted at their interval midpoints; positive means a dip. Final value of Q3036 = 3.18 ch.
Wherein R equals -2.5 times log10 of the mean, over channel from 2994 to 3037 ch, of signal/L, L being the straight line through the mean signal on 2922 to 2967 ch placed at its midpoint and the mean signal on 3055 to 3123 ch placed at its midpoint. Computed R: 0.28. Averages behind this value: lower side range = 25.7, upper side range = 23.6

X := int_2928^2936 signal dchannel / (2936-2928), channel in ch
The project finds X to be 29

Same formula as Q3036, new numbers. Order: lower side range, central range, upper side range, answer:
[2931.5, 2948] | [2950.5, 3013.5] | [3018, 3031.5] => 1.8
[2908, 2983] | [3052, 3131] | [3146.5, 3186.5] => 9.4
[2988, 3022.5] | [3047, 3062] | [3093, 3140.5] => 1.6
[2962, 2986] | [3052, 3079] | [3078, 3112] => 3.5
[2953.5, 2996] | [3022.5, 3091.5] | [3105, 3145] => 10.0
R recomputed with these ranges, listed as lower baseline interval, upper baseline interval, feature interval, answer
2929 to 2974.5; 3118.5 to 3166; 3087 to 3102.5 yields 0.08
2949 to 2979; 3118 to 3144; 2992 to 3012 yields 0.13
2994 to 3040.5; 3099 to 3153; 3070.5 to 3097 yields 0.01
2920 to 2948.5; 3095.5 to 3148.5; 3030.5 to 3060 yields 0.34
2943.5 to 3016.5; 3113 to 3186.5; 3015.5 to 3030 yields 0.27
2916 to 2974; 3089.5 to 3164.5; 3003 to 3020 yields 0.36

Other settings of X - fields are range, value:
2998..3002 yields 21.5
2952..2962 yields 23.9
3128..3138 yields 24.2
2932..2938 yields 27.9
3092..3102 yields 23.5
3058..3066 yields 20.4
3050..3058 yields 19.6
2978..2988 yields 21.9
